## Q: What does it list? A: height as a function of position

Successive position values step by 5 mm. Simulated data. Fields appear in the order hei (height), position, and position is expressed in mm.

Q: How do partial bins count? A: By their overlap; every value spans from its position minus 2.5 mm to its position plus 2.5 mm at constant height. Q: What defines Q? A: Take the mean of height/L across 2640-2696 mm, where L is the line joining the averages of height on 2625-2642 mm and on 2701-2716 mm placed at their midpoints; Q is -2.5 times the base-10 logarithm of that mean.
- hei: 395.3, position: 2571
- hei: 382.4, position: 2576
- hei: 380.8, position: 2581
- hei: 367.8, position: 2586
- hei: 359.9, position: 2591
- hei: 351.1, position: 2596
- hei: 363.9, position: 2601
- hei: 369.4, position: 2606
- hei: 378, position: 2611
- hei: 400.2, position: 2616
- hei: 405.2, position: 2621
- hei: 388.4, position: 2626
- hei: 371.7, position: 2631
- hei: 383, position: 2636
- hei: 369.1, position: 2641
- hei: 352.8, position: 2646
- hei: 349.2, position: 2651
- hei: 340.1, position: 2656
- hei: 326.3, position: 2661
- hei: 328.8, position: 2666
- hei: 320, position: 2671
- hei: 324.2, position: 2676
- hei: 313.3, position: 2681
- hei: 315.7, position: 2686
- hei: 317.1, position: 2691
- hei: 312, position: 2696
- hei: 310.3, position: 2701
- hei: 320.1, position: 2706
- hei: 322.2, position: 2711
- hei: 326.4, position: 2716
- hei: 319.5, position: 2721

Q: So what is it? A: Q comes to 0.07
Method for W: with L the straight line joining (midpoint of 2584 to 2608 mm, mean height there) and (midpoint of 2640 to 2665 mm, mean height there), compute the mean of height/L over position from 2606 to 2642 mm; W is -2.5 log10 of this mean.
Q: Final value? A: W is -0.091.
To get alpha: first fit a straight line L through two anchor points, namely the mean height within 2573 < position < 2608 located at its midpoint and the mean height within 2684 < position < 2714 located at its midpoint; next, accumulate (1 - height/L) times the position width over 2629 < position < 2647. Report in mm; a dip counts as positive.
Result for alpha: -1.3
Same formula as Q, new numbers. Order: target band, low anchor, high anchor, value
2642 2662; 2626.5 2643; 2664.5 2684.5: 0.02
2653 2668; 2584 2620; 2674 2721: 0.02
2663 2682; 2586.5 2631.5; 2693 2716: 0.05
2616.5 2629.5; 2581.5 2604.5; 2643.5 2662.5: -0.12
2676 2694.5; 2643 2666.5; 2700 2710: 0.03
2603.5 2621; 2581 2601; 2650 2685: -0.10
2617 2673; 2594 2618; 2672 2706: -0.04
